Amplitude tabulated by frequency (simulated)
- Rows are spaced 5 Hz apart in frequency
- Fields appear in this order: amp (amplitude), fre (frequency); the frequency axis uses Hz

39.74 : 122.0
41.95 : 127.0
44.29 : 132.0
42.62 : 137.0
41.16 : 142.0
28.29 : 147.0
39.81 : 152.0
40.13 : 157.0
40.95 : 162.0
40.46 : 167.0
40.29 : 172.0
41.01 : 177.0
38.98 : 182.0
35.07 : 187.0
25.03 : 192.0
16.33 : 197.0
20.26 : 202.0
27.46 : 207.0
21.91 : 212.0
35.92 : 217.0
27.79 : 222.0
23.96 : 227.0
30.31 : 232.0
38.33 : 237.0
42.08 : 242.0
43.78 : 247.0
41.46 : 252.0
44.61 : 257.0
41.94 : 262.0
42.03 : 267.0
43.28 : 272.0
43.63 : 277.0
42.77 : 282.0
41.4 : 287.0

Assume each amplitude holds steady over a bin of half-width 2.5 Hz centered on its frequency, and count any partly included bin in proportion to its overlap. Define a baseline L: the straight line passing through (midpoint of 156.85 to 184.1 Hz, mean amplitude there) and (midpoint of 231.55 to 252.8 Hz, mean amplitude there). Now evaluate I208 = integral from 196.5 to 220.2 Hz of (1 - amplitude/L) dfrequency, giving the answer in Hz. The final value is 8.82 Hz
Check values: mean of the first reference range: 40.3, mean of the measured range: 25.2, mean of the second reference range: 39.9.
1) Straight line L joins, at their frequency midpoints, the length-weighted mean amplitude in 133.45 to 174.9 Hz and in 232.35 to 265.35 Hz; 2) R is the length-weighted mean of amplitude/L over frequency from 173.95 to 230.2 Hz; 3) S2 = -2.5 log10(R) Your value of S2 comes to 0.37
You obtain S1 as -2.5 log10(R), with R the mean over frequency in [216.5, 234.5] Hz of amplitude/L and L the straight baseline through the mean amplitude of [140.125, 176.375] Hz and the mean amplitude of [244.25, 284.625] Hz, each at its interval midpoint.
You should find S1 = 0.39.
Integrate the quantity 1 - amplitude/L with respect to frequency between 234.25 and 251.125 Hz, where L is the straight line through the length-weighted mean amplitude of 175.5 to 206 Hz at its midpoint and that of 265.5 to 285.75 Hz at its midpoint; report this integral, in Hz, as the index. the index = -1.7 Hz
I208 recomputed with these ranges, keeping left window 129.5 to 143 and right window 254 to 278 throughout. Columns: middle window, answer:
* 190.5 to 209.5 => 9.21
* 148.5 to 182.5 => 2.33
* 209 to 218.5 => 3.29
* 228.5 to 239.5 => 2.46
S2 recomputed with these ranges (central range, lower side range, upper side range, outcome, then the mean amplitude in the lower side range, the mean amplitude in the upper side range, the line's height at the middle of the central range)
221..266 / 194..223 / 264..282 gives -0.08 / 24.8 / 42.9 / 34.6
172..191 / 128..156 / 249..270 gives 0.08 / 39.4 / 42.6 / 40.5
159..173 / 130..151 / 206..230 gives -0.15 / 39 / 27.5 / 35.2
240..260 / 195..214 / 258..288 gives -0.21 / 21.6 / 42.7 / 35.6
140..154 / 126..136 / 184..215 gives 0.08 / 43.2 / 24.8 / 38.9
